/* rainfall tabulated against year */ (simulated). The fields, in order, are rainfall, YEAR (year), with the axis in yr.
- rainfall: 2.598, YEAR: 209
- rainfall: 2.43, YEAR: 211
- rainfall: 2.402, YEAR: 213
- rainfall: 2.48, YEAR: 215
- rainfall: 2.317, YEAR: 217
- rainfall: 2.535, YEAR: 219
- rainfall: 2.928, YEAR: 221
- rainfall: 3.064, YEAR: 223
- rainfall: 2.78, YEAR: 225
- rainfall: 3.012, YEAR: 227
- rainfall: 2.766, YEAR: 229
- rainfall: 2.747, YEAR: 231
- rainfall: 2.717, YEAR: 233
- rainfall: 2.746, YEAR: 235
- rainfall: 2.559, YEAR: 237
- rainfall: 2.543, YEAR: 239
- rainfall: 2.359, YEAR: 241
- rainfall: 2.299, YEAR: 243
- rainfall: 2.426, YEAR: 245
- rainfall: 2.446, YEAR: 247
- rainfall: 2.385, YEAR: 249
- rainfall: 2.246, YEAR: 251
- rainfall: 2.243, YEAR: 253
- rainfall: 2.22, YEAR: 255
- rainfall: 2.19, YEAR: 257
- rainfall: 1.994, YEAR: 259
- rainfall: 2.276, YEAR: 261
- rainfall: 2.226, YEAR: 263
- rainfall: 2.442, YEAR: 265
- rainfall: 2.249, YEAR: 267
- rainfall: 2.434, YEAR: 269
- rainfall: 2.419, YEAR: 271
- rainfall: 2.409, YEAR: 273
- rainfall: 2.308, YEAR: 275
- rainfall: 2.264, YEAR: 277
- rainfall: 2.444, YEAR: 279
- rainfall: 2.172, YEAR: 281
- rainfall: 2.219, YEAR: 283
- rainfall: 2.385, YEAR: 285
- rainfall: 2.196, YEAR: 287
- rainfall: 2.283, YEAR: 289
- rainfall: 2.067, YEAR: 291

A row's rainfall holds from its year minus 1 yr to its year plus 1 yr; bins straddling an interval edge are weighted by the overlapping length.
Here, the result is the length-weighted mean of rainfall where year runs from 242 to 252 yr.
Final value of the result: 2.36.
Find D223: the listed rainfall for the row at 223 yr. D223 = 3.064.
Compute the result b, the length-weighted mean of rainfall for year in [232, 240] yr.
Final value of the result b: 2.64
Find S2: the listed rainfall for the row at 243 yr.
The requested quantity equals 2.299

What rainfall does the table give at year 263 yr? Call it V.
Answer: 2.226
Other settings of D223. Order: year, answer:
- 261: 2.276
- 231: 2.747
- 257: 2.19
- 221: 2.928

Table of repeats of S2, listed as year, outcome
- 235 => 2.746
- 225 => 2.78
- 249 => 2.385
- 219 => 2.535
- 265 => 2.442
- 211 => 2.43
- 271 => 2.419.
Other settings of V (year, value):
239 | 2.543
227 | 3.012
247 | 2.446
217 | 2.317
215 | 2.48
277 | 2.264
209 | 2.598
